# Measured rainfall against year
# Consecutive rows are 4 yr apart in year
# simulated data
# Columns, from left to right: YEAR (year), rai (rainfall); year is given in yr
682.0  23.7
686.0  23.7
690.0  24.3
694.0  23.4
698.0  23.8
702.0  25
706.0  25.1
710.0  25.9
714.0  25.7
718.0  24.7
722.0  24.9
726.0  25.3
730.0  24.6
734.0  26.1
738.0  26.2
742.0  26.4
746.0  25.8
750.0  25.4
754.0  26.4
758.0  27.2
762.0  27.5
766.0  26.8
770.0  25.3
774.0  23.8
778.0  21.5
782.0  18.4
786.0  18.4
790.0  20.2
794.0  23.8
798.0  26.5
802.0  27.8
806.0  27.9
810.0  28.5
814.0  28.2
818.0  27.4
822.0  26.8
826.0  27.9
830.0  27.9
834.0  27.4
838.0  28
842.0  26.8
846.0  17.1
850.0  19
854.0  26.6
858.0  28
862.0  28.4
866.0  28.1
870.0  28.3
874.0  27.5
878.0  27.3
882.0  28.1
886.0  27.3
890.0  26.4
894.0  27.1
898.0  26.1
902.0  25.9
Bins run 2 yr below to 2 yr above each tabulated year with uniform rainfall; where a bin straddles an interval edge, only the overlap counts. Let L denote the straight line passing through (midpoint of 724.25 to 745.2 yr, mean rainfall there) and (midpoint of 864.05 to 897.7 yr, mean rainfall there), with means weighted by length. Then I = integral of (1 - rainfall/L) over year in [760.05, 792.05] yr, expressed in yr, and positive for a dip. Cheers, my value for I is 4.2 yr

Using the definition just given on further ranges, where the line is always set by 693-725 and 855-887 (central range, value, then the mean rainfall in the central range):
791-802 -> 0.5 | 25.2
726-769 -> -1.0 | 26.2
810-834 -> -0.7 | 27.7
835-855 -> 2.8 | 23.5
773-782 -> 1.6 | 21.6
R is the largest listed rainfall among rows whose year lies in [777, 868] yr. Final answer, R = 28.5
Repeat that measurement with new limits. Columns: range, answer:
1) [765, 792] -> 26.8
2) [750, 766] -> 27.5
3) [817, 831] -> 27.9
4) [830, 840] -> 28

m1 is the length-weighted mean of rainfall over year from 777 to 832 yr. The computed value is 25.2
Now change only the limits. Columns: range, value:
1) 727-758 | 25.9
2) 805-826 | 27.8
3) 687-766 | 25.5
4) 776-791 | 19.6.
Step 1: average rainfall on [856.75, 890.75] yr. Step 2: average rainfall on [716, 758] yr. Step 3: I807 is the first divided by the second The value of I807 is 1.1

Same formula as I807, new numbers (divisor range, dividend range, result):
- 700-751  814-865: 1.02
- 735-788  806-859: 1.06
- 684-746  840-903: 1.04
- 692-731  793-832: 1.10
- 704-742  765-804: 0.91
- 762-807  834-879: 1.09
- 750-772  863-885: 1.05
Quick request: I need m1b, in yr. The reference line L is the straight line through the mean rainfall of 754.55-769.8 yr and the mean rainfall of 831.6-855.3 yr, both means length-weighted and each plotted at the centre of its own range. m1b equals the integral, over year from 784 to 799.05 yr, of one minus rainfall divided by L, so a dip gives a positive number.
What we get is 2.3 yr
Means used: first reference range 26.9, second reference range 24.1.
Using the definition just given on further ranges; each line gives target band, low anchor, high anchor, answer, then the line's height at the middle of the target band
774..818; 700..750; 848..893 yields 3.2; 26.1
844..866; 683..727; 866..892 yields 2.4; 27.1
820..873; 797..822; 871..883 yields 2.8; 27.7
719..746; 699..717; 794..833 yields 0.2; 25.8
